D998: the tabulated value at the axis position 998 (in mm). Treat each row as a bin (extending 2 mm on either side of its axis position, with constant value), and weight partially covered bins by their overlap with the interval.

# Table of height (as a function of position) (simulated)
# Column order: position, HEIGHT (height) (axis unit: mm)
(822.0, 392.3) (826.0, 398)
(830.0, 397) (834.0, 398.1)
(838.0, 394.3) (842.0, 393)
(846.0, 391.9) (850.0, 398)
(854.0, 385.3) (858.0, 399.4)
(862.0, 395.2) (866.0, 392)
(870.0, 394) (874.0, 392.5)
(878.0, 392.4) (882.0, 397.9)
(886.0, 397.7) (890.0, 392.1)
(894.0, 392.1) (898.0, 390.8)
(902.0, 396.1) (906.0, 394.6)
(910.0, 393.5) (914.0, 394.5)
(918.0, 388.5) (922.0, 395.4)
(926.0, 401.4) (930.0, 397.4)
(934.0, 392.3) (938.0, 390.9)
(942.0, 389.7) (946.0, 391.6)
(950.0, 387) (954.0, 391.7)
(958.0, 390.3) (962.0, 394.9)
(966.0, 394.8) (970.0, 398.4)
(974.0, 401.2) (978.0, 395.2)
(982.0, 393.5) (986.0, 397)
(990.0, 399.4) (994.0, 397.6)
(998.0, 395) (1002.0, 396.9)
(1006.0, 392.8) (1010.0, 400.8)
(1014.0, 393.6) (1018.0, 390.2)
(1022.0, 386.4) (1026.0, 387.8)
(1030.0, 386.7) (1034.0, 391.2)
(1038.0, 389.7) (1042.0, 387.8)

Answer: 395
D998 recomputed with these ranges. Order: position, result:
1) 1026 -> 387.8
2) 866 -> 392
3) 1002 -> 396.9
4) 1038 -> 389.7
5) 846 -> 391.9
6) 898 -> 390.8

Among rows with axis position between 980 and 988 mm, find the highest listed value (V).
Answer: 397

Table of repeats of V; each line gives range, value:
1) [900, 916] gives 396.1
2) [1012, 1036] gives 393.6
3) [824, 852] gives 398.1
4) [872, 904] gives 397.9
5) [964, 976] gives 401.2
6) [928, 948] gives 397.4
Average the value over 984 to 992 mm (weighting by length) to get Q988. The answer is 398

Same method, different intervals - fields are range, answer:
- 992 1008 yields 396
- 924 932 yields 399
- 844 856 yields 392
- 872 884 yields 394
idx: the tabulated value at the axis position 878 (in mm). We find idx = 392.4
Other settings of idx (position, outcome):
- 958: 390.3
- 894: 392.1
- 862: 395.2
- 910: 393.5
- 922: 395.4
